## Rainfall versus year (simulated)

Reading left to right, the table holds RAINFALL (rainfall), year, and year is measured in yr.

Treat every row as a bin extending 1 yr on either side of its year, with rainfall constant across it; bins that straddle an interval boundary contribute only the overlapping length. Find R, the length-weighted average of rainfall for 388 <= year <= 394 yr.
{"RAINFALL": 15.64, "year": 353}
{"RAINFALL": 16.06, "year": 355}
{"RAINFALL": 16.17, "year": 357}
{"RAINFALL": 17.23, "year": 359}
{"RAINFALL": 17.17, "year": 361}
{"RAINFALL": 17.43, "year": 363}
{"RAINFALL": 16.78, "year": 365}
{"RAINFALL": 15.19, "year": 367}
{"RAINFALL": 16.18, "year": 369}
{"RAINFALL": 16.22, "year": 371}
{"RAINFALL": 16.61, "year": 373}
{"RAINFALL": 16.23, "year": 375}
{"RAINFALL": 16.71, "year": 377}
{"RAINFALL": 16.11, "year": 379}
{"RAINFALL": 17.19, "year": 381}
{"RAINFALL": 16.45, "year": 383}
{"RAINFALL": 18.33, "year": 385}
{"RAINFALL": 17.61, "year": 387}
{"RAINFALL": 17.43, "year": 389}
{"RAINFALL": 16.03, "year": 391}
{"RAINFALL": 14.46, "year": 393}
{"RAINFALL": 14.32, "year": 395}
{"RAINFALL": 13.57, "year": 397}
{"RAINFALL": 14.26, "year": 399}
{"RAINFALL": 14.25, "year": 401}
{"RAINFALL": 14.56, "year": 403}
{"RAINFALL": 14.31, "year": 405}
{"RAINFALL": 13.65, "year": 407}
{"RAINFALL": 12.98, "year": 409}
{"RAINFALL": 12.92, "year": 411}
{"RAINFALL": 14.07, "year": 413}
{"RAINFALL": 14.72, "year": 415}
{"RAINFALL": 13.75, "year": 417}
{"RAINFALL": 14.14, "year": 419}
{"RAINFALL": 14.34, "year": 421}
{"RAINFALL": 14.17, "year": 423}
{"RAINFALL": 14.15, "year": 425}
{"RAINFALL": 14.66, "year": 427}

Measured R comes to 16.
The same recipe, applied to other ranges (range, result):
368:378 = 16.4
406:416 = 13.7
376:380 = 16.4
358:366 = 17.2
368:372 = 16.2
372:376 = 16.4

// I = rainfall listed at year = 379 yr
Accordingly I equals 16.11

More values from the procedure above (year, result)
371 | 16.22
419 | 14.14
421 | 14.34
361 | 17.17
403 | 14.56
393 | 14.46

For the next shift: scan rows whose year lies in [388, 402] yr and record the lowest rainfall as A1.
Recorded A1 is 13.57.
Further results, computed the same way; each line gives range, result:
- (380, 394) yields 14.46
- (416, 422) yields 13.75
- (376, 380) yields 16.11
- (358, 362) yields 17.17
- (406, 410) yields 12.98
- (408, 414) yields 12.92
